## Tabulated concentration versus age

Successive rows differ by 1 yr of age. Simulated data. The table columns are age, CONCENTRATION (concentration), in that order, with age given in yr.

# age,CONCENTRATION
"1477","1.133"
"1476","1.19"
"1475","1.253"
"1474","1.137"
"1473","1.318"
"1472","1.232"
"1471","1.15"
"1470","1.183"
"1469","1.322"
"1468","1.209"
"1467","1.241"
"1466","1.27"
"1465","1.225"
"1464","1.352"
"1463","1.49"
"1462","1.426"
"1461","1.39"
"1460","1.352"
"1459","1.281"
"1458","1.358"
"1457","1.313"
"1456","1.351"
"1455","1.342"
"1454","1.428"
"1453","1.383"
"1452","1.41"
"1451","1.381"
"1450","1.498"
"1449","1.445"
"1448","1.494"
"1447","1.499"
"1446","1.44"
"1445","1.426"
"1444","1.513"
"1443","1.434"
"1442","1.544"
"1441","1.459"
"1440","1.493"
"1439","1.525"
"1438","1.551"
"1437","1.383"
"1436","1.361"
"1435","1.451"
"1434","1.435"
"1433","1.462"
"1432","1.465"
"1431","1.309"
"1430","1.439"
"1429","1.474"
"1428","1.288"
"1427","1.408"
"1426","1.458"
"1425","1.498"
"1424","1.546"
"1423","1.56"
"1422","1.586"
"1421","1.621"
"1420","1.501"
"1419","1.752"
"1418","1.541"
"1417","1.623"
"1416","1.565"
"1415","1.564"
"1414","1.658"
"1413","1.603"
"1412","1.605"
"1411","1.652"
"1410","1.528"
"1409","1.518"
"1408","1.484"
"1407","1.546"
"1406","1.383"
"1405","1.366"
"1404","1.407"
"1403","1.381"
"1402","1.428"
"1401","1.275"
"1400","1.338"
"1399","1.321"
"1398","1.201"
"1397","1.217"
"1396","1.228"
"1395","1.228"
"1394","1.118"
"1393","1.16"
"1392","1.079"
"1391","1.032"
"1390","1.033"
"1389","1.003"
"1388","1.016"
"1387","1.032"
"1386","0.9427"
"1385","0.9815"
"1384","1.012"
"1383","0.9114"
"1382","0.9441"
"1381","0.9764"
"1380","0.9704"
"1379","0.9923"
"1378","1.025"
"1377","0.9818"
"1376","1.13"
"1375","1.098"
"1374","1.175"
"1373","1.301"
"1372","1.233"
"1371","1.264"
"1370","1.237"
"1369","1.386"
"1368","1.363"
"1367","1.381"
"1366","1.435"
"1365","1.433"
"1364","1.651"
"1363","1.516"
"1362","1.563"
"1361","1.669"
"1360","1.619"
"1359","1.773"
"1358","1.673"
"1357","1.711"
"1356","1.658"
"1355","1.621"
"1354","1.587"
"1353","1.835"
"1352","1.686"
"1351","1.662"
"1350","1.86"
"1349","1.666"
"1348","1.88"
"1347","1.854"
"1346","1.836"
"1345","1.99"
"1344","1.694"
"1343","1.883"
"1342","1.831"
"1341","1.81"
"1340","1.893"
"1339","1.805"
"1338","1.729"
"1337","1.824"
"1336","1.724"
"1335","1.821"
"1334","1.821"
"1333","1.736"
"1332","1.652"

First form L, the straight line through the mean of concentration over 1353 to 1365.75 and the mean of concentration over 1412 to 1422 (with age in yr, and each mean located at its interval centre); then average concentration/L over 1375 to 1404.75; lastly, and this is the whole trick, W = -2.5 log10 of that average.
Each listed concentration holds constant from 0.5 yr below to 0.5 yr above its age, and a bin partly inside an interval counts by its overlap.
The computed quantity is 0.40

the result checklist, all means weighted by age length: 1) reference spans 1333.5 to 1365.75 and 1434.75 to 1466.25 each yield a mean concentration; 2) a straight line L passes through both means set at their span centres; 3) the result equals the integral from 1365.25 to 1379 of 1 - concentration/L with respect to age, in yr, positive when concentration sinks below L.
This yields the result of 3.6 yr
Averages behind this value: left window 1.73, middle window 1.23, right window 1.42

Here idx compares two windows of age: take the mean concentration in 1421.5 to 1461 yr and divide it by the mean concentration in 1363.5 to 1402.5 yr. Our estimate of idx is 1.23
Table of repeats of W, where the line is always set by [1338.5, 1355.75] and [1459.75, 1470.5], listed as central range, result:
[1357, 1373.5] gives 0.16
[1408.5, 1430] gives -0.04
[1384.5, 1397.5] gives 0.43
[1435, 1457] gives -0.04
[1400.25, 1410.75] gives 0.09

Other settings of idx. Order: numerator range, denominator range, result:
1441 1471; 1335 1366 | 0.80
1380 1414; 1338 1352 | 0.69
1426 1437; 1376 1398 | 1.35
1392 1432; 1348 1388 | 1.06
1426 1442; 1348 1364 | 0.86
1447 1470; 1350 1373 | 0.88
